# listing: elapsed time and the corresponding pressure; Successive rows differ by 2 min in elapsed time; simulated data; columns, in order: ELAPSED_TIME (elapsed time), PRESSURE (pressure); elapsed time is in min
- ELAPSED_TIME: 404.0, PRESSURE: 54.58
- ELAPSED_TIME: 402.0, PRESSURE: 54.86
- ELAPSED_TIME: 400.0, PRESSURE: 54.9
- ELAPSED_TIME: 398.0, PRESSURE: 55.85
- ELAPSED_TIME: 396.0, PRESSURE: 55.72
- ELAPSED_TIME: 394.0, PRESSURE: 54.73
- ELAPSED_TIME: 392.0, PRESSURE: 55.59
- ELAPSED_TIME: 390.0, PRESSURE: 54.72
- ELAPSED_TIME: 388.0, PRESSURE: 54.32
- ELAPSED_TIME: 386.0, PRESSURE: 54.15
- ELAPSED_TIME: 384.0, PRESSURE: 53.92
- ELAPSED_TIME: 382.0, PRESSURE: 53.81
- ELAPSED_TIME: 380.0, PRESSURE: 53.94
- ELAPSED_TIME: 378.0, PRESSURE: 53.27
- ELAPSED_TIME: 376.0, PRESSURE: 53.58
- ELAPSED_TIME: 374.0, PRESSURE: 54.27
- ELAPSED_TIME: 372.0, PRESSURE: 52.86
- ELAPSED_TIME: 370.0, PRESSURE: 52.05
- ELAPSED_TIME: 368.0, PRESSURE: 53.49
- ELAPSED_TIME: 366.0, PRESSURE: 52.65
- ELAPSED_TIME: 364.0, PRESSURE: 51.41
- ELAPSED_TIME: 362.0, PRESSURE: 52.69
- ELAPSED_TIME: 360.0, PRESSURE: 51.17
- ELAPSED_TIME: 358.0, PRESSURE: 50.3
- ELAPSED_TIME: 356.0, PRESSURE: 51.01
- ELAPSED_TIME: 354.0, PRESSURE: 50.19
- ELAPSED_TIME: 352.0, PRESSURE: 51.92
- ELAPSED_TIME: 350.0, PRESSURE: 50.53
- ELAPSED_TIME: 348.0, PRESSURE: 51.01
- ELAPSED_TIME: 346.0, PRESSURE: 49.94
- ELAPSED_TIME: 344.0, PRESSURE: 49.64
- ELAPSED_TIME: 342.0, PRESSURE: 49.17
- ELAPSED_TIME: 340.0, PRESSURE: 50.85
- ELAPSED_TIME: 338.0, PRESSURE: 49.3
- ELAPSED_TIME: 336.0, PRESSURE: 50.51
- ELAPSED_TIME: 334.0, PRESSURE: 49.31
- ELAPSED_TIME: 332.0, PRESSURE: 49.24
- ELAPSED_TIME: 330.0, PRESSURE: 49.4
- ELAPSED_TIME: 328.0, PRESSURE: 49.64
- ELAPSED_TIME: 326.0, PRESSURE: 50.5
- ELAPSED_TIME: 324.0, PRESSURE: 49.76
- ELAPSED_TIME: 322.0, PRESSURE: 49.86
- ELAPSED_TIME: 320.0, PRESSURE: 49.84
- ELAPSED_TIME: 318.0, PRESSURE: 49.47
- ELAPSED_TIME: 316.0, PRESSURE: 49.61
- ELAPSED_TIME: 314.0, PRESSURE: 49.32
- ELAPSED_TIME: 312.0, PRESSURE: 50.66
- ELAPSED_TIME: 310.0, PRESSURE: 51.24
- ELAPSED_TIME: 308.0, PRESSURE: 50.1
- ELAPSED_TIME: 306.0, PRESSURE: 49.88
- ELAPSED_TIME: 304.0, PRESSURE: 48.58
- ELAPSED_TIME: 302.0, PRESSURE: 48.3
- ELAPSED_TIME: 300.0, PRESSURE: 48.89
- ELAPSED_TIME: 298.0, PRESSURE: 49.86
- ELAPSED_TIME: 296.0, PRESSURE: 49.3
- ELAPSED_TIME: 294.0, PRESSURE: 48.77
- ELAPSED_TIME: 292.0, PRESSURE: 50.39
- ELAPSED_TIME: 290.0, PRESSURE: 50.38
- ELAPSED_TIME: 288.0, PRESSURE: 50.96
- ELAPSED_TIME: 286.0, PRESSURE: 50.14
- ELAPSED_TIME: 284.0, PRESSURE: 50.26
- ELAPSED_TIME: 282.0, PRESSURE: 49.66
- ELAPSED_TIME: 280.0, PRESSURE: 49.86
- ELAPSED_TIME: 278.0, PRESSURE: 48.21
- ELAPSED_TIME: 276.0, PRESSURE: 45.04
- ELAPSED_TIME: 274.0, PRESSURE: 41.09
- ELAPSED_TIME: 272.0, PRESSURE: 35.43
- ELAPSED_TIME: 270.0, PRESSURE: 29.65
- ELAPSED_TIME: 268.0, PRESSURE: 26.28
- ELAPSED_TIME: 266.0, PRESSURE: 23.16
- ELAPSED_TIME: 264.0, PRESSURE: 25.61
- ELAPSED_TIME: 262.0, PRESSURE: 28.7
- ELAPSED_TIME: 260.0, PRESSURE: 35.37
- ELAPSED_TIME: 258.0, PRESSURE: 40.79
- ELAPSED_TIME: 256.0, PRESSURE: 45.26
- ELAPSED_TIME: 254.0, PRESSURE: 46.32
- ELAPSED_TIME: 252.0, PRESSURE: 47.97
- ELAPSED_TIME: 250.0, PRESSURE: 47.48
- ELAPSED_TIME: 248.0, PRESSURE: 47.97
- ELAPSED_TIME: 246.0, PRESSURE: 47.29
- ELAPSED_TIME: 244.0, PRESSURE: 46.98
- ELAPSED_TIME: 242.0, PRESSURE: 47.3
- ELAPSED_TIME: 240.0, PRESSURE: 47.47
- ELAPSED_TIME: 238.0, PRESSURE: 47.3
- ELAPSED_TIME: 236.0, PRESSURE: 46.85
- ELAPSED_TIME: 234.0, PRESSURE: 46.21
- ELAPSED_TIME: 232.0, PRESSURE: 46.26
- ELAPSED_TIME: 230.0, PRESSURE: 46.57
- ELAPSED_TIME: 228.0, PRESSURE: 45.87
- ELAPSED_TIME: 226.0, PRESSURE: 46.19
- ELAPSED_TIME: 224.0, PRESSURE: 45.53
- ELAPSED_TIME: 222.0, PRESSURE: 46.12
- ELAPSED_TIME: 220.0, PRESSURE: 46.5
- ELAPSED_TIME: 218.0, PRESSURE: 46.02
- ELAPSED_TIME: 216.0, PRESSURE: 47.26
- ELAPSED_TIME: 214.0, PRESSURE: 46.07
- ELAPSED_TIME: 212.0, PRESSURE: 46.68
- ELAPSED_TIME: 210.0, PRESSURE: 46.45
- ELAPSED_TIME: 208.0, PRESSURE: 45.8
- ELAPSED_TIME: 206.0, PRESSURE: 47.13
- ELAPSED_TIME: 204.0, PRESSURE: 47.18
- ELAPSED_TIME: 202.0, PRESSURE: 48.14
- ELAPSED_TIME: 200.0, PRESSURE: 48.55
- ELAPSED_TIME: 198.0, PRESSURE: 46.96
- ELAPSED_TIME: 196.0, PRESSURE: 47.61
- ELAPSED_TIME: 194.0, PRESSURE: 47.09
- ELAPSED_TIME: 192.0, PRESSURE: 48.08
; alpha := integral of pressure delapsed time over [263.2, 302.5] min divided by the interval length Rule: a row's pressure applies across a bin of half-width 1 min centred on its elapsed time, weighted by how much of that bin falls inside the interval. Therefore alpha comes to 43.6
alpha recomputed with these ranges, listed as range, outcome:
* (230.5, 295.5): 43.5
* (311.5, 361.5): 50.1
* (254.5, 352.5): 46.3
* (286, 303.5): 49.6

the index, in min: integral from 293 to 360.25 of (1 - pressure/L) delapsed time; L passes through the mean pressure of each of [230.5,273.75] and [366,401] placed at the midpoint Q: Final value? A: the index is -2.2 min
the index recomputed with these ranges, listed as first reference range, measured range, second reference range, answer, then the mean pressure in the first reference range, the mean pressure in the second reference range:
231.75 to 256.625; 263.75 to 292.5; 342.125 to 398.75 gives 3.9 min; 47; 52.7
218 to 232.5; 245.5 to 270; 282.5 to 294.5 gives 5.2 min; 46.1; 50.2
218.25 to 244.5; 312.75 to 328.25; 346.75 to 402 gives 0.3 min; 46.5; 53.1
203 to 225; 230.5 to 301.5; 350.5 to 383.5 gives 6.5 min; 46.4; 52.4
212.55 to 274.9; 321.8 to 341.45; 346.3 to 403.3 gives -0.1 min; 42.4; 53.1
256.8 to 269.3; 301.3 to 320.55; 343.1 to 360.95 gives -4.0 min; 30.2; 50.6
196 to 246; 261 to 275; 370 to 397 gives 5.4 min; 46.8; 54.1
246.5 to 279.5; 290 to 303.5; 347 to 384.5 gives -1.9 min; 38.7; 52.3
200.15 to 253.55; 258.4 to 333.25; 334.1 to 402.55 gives 6.4 min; 46.8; 52.5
